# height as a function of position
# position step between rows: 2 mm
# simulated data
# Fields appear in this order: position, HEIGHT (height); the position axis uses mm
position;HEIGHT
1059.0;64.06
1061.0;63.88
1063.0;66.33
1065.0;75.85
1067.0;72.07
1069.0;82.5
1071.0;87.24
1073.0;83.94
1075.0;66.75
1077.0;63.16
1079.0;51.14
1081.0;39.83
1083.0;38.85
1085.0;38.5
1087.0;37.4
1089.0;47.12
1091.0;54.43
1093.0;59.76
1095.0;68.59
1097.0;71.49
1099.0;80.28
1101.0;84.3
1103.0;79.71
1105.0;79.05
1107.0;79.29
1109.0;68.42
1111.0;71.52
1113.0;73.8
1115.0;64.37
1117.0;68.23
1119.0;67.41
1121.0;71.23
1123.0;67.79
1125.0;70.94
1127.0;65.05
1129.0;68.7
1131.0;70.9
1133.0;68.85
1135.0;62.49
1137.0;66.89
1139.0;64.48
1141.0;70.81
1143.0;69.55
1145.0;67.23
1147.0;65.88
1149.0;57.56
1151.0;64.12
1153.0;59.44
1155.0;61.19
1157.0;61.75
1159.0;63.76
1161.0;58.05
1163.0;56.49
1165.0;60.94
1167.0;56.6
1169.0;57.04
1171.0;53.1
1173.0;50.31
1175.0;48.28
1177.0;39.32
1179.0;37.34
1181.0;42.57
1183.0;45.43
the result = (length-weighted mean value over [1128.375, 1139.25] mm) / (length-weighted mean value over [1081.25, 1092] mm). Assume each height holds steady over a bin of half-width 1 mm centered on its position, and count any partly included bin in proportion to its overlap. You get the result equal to 1.56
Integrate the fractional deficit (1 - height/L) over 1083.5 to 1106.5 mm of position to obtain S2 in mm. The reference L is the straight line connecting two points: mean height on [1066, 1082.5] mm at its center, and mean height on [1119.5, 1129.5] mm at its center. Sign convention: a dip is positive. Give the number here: 1.5 mm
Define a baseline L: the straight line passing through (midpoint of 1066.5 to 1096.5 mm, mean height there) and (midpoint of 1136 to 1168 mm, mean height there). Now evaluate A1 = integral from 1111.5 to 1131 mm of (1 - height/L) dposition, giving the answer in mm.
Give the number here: -2.4 mm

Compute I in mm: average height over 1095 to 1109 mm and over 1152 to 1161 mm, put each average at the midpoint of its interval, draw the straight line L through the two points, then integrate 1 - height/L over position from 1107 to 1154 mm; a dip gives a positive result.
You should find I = 1.0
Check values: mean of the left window 77.5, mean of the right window 61.1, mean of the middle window 67.5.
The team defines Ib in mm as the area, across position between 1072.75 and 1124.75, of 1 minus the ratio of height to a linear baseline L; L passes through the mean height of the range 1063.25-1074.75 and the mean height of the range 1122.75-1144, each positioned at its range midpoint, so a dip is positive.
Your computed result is 6.4 mm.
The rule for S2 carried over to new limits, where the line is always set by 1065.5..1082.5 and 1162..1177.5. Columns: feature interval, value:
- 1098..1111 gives -3.1 mm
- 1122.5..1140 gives -2.5 mm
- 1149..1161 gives -1.3 mm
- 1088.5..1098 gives 0.5 mm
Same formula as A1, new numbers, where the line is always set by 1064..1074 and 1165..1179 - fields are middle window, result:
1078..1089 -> 5.0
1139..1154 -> -1.8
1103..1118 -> -0.9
